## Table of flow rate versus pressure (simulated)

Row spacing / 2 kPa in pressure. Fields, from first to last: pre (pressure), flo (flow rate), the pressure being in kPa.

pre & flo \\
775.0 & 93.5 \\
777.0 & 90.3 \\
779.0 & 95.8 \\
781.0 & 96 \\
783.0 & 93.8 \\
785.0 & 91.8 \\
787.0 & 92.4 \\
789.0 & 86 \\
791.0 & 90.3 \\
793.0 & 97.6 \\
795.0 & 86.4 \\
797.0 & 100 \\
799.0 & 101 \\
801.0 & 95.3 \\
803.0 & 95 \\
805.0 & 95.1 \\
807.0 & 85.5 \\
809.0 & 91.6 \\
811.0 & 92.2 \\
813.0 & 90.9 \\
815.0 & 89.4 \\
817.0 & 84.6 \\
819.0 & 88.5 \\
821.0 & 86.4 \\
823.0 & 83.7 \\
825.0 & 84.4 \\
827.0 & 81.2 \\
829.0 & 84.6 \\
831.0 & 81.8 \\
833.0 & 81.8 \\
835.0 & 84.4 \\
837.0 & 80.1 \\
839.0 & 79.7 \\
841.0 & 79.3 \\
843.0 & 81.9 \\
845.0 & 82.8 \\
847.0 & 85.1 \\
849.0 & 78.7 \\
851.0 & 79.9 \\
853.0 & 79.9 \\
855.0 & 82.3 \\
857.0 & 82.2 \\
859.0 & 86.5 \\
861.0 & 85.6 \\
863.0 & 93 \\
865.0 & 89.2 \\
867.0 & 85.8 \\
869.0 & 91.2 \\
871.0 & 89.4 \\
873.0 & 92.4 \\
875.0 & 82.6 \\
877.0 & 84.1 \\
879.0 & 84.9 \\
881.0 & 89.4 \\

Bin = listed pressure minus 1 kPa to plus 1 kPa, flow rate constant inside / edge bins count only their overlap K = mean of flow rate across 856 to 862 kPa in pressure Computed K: 84.8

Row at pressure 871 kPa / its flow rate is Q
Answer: 89.4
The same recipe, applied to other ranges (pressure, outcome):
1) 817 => 84.6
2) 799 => 101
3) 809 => 91.6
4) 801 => 95.3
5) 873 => 92.4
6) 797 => 100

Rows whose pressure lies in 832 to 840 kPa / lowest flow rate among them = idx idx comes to 79.7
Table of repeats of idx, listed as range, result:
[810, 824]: 83.7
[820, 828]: 81.2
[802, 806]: 95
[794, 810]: 85.5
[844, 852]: 78.7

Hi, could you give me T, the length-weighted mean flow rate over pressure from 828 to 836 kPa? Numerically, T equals 83.2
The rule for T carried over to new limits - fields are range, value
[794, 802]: 95.7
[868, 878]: 87.9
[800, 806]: 95.1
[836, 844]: 80.2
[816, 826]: 85.5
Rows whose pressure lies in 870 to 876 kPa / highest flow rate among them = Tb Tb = 92.4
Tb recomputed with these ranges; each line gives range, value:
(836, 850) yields 85.1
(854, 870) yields 93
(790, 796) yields 97.6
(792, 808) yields 101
